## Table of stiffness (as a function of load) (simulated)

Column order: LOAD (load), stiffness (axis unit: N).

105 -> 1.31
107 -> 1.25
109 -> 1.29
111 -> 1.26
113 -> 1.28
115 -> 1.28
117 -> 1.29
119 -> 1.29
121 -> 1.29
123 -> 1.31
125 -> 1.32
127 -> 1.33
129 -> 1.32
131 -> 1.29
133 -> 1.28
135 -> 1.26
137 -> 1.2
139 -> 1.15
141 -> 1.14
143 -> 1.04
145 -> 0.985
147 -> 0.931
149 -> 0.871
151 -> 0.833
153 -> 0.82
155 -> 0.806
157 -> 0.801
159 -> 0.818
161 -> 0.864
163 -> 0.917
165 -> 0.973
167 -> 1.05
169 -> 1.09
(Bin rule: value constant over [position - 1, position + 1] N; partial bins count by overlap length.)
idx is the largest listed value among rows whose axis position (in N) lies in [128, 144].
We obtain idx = 1.32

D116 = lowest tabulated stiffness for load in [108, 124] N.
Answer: 1.26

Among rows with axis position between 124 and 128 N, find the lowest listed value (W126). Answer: 1.32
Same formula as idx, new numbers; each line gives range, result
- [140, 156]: 1.14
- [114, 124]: 1.31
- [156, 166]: 0.973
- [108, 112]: 1.29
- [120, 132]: 1.33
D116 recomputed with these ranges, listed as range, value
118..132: 1.29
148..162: 0.801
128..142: 1.14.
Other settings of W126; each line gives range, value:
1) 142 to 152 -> 0.833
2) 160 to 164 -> 0.864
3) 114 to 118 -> 1.28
